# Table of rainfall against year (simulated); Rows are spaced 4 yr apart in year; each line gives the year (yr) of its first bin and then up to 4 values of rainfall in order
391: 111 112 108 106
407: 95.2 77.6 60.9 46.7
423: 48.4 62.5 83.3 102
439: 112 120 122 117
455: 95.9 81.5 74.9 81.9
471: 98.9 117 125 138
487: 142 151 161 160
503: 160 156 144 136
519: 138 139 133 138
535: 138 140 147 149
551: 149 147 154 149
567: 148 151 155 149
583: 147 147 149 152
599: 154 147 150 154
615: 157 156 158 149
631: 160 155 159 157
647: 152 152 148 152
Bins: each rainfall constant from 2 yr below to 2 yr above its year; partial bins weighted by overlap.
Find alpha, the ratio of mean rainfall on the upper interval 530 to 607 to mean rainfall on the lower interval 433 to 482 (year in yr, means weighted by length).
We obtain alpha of 1.4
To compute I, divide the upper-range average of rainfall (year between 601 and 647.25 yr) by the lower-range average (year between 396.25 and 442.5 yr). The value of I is 1.8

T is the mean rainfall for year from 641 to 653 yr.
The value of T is 154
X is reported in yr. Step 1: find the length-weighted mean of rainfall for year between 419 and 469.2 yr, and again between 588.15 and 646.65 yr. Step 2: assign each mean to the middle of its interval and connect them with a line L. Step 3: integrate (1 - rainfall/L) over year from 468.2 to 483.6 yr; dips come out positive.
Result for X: -2.1 yr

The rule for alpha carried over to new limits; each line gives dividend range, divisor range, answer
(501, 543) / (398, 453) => 1.59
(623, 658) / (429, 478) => 1.53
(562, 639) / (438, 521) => 1.21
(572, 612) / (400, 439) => 1.91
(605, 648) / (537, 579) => 1.04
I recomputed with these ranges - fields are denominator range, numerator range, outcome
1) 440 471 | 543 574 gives 1.50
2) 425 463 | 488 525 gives 1.52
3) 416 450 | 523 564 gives 1.65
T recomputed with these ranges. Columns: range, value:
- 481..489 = 140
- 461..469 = 78.4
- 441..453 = 120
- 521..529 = 136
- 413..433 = 60.4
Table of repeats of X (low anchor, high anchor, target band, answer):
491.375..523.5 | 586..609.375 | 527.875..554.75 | 1.2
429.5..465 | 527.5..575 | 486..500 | -3.8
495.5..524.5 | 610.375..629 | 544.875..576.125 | 0.3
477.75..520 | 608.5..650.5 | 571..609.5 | 0.7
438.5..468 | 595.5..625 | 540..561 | -2.4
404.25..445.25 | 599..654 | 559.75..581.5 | -2.7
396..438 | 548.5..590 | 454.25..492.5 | -1.3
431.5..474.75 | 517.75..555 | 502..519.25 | -2.4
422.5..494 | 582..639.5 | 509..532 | -2.4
